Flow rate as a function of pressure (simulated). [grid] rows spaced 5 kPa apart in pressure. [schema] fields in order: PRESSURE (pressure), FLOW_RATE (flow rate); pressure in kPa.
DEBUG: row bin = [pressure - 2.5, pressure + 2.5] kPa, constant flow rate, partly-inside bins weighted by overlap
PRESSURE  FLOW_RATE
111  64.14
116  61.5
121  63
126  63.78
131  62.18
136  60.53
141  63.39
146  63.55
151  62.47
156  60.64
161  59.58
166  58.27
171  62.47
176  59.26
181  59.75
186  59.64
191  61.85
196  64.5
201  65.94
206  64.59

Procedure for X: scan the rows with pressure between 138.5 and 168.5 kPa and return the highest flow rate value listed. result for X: 63.55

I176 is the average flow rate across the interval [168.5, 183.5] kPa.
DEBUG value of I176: 60.5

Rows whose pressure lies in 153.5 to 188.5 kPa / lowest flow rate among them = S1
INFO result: 58.27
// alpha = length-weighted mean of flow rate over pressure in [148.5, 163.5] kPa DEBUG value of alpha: 60.9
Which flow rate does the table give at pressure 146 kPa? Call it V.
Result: 63.55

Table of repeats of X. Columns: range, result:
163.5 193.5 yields 62.47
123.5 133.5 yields 63.78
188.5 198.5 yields 64.5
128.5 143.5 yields 63.39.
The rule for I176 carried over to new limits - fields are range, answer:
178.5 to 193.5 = 60.4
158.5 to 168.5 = 58.9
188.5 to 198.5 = 63.2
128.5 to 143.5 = 62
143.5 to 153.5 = 63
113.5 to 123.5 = 62.2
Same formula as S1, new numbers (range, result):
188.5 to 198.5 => 61.85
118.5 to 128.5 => 63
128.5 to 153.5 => 60.53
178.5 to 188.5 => 59.64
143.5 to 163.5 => 59.58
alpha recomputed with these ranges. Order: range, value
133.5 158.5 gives 62.1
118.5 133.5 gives 63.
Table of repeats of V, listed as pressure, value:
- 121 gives 63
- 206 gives 64.59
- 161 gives 59.58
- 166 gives 58.27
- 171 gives 62.47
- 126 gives 63.78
